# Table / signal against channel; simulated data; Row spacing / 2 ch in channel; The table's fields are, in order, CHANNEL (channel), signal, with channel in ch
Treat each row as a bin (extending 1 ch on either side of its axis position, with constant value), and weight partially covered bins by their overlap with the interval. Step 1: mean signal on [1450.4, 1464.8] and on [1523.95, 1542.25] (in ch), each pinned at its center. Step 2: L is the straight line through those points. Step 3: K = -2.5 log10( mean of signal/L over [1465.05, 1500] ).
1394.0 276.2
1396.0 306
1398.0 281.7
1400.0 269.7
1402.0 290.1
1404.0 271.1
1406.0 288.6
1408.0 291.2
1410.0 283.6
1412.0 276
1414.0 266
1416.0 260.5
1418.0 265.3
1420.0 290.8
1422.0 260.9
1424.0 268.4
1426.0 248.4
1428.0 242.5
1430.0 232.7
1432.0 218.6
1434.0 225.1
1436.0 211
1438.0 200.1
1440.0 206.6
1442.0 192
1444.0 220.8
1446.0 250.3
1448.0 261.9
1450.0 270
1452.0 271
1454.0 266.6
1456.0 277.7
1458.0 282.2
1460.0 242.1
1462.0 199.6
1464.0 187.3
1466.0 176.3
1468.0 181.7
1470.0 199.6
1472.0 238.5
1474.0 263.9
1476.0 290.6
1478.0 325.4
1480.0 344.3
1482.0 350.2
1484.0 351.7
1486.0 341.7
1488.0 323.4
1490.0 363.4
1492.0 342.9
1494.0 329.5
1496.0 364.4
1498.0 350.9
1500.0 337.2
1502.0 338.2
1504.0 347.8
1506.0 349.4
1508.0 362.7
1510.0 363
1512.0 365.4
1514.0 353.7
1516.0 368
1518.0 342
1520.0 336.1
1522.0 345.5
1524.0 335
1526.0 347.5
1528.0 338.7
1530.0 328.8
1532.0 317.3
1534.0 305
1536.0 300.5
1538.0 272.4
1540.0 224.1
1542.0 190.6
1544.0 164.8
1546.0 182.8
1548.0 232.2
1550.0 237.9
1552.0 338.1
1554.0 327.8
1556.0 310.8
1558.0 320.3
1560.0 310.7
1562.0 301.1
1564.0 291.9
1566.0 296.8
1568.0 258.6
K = -0.14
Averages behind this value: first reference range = 248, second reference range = 298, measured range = 303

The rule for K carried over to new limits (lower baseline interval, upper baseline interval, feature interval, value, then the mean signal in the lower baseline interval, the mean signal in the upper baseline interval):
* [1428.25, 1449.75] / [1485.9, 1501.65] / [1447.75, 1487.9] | 0.08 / 224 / 344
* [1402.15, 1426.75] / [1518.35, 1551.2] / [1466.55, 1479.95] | 0.09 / 273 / 280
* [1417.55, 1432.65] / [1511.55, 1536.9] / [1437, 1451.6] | 0.17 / 254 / 337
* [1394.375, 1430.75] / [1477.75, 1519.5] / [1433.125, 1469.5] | 0.32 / 272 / 349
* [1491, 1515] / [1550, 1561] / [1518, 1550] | 0.17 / 350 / 314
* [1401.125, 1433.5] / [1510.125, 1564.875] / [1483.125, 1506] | -0.20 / 265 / 301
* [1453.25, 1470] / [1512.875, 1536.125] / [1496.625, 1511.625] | -0.17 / 224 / 336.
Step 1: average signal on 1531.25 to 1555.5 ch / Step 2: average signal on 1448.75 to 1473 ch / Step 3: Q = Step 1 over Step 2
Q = 1.1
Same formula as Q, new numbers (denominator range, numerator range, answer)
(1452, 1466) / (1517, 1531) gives 1.41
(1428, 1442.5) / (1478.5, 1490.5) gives 1.60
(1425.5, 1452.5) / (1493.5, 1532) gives 1.50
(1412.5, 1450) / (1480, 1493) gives 1.43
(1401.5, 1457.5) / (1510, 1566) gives 1.18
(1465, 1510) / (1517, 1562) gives 0.93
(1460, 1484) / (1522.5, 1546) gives 1.10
